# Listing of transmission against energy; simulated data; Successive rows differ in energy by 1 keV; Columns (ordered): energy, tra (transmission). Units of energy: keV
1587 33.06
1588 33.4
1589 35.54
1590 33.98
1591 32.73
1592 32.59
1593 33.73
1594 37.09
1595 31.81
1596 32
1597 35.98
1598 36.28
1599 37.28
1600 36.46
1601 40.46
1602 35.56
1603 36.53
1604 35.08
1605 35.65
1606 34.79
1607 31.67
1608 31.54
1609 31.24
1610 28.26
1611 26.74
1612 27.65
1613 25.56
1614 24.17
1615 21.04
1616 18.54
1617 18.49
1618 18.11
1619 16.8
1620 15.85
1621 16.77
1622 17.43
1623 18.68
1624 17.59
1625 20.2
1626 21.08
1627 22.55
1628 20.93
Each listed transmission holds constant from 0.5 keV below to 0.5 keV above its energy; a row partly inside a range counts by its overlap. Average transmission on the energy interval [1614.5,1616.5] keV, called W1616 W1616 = 19.8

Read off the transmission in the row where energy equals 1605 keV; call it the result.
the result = 35.65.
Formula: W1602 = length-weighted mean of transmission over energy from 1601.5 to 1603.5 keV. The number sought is 36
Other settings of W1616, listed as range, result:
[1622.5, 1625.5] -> 18.8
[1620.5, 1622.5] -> 17.1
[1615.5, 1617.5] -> 18.5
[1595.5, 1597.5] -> 34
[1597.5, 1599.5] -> 36.8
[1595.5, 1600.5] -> 35.6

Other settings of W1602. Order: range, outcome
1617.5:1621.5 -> 16.9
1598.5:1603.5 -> 37.3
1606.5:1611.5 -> 29.9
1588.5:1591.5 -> 34.1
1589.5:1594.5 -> 34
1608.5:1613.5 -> 27.9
